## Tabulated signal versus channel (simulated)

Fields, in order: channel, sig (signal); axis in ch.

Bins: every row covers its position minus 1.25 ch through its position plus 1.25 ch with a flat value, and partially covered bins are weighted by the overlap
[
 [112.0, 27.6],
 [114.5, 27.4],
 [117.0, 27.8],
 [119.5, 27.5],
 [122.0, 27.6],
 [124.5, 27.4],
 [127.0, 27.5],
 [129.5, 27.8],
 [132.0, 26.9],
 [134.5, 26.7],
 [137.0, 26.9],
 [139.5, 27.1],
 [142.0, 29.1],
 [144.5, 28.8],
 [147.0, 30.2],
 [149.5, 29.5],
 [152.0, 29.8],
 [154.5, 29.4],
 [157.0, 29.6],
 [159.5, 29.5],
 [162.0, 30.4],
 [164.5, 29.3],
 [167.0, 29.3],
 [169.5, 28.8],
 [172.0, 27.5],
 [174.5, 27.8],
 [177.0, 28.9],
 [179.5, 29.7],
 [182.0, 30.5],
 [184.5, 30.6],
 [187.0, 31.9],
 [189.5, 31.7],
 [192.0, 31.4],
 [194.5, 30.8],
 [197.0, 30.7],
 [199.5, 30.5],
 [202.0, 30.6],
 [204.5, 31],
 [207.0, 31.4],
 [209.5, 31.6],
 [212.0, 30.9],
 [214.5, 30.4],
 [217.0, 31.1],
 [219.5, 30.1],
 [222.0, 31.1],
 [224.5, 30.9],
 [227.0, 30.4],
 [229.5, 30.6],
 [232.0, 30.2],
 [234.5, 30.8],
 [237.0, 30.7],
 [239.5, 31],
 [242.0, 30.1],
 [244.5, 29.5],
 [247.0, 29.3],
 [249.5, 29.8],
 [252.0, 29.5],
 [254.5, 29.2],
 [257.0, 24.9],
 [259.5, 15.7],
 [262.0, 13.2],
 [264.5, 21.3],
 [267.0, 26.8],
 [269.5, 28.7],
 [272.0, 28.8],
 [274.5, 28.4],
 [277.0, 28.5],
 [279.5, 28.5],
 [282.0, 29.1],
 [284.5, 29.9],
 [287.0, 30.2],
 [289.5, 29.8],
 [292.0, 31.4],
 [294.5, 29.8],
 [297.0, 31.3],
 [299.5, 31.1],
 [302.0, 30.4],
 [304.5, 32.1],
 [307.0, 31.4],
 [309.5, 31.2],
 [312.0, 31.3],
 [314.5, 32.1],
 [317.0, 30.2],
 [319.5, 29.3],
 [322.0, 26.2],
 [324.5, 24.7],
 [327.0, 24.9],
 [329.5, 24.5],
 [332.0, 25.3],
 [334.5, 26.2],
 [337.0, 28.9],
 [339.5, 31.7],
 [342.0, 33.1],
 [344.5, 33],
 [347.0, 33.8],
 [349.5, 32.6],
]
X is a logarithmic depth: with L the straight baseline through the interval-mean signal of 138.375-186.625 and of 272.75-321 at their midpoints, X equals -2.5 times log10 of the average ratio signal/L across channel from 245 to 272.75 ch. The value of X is 0.19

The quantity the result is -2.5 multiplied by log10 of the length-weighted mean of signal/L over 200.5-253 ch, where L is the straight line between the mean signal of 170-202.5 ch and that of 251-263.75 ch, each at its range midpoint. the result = -0.191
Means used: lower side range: 30.2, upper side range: 22.3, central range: 30.5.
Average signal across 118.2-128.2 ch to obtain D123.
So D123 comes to 27.5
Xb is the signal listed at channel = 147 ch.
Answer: 30.2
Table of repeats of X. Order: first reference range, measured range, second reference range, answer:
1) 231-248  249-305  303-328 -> 0.08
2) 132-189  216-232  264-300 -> -0.06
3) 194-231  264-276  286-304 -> 0.13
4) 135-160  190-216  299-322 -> -0.05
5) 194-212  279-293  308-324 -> 0.01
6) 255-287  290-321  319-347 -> -0.14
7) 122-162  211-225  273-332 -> -0.07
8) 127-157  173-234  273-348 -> -0.06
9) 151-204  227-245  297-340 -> -0.03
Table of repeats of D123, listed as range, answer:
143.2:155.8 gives 29.5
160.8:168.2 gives 29.7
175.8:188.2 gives 30.3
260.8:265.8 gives 17.4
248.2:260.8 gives 25.8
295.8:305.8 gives 31.2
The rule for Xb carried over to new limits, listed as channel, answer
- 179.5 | 29.7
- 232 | 30.2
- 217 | 31.1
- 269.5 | 28.7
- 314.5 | 32.1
